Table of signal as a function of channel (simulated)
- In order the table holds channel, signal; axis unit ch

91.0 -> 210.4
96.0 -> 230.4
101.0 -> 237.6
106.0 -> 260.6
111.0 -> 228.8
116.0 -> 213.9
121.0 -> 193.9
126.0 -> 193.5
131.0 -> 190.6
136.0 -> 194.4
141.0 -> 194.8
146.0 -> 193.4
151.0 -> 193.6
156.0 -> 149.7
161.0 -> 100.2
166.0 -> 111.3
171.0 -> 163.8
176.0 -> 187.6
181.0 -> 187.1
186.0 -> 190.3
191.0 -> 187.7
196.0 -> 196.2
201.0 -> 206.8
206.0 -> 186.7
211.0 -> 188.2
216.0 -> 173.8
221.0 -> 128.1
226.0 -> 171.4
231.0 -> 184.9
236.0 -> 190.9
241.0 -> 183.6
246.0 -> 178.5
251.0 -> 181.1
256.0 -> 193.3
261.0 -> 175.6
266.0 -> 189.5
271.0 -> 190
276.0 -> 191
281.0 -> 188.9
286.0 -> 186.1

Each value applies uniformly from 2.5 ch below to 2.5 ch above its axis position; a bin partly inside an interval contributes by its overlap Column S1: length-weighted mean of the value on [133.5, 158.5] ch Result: 185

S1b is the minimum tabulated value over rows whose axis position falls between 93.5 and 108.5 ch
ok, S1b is 230.4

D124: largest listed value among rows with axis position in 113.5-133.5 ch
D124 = 213.9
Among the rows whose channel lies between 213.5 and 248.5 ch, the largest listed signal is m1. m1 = 190.9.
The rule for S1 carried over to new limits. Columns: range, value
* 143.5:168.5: 150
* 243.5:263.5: 182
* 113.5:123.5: 204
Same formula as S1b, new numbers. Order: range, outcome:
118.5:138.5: 190.6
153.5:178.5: 100.2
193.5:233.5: 128.1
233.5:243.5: 183.6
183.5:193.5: 187.7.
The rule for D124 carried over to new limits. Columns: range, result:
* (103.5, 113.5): 260.6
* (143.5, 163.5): 193.6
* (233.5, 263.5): 193.3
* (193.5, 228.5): 206.8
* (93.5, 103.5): 237.6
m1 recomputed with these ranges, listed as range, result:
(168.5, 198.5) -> 196.2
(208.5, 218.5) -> 188.2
